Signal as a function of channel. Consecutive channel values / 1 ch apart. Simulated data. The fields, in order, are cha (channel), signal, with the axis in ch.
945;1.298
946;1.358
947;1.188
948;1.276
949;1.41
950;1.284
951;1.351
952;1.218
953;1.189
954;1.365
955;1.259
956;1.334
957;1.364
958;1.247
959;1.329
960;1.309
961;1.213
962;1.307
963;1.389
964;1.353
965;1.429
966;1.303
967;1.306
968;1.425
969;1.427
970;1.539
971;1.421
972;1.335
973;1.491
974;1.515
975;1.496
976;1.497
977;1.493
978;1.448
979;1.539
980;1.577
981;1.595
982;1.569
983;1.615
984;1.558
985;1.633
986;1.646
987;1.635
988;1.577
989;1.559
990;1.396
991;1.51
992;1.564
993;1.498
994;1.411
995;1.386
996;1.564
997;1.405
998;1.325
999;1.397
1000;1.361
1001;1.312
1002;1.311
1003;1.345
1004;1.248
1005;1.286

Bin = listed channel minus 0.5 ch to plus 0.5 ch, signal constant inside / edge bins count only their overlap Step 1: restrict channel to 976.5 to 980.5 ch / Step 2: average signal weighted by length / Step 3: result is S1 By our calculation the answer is 1.51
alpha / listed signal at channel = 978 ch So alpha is 1.448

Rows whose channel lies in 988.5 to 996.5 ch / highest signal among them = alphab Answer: 1.564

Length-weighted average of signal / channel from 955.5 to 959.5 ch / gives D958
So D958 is 1.32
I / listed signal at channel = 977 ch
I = 1.493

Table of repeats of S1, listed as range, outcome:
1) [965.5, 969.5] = 1.37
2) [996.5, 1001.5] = 1.36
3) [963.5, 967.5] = 1.35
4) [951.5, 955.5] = 1.26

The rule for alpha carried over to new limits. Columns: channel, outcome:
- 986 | 1.646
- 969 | 1.427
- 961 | 1.213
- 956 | 1.334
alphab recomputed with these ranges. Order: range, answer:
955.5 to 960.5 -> 1.364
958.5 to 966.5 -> 1.429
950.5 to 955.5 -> 1.365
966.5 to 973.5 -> 1.539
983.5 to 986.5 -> 1.646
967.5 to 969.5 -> 1.427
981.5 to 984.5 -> 1.615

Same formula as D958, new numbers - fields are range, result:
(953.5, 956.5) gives 1.32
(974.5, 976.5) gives 1.5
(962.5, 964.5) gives 1.37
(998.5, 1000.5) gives 1.38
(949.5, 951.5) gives 1.32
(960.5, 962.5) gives 1.26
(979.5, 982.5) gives 1.58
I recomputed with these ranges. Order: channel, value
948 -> 1.276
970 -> 1.539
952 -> 1.218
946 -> 1.358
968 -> 1.425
